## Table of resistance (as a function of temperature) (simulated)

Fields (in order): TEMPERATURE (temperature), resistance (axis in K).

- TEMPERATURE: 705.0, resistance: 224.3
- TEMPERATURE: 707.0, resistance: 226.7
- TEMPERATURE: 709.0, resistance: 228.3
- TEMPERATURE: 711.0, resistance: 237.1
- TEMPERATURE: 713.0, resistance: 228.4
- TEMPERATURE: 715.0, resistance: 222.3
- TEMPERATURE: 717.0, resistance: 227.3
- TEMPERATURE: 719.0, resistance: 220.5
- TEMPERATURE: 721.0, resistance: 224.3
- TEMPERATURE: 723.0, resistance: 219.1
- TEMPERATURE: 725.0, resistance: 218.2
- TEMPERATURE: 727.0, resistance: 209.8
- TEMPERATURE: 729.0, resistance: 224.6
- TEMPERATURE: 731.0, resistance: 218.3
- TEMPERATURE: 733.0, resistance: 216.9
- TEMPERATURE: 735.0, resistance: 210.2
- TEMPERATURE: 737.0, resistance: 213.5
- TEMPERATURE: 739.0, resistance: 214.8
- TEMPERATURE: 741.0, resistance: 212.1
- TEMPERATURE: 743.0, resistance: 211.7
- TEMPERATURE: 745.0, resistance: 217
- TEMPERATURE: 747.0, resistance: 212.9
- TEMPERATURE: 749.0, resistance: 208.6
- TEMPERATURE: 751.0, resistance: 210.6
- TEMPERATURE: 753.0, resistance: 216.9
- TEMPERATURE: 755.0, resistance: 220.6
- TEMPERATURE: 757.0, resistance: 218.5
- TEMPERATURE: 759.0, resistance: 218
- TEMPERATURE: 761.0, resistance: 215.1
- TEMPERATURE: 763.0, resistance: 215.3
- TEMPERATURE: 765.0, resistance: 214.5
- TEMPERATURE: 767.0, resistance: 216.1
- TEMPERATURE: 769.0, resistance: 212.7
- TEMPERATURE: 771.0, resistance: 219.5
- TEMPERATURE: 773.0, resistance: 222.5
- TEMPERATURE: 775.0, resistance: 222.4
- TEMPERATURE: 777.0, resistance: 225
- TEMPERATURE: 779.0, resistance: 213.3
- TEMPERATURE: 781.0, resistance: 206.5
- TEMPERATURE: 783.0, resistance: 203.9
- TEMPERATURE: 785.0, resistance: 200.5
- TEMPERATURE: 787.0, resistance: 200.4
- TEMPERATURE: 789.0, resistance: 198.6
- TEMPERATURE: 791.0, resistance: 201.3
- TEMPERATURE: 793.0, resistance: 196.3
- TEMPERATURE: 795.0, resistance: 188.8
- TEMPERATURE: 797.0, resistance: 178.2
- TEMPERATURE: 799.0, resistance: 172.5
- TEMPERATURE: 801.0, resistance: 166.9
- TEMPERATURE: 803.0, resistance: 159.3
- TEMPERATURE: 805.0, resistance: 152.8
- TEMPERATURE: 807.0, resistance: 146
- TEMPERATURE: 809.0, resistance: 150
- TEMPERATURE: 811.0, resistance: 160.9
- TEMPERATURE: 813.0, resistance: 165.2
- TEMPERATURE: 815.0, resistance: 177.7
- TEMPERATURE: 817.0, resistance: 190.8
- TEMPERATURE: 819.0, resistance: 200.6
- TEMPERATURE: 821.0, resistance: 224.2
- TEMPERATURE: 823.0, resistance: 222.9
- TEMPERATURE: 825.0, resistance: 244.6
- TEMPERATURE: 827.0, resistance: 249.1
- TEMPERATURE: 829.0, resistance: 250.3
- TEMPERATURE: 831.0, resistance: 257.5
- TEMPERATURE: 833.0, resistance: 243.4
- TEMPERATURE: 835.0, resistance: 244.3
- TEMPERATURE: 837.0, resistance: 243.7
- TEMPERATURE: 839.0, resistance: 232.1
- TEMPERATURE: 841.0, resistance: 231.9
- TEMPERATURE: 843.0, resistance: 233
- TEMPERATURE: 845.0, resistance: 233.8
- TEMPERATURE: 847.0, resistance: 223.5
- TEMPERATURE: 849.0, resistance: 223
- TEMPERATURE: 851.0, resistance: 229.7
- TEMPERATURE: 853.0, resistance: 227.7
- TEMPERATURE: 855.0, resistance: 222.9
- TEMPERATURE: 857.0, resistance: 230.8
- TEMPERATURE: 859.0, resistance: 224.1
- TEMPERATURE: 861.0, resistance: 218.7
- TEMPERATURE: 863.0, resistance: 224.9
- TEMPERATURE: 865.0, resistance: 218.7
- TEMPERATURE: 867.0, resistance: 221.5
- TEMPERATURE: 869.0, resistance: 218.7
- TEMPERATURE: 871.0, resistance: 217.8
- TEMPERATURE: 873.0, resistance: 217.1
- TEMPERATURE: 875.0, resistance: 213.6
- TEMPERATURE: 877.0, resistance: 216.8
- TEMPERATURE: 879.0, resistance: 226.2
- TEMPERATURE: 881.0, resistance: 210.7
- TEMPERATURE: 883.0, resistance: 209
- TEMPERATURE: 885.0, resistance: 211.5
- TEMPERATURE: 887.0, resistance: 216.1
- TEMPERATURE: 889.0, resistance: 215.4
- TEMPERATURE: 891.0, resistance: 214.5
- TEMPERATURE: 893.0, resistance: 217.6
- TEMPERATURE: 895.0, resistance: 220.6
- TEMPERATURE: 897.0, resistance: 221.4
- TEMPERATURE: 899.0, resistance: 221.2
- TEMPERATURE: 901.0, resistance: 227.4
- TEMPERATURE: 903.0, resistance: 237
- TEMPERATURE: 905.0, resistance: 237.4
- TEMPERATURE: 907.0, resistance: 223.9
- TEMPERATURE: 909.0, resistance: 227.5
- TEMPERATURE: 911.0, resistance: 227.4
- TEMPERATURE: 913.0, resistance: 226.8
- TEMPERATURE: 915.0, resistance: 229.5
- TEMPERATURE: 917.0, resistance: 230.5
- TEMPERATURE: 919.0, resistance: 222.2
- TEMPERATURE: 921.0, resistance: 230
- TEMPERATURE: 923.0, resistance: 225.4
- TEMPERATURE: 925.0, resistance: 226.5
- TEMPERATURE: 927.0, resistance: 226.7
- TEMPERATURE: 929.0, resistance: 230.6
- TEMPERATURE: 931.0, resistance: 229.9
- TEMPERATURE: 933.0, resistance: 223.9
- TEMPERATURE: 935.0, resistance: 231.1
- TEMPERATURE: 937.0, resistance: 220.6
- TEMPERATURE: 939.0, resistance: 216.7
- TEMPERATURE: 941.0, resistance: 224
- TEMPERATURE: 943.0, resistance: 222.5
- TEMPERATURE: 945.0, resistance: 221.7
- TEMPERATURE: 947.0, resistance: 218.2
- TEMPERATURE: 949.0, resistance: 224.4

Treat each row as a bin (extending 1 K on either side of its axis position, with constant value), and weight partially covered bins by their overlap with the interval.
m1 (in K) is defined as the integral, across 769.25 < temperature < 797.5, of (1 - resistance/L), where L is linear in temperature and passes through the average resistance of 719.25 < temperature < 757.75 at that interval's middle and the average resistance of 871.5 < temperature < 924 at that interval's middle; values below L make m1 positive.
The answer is 1.48 K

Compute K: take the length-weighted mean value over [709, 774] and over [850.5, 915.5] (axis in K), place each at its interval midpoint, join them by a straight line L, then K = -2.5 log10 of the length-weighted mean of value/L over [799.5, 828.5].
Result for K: 0.17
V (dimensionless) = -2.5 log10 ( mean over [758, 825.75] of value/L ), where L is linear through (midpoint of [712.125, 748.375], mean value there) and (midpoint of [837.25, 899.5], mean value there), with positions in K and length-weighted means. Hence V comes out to 0.12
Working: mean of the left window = 218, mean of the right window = 222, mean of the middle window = 197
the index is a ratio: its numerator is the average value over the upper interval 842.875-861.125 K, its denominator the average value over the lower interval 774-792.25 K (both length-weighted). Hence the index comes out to 1.09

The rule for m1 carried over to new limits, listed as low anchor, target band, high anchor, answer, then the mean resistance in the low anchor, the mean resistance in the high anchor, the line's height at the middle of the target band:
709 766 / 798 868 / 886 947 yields 3.1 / 218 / 225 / 222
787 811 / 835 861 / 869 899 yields -4.1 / 174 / 217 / 199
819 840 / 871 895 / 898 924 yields 1.7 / 239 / 228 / 232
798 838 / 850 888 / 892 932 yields -0.8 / 201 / 227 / 215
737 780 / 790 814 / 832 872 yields 5.6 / 216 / 228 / 222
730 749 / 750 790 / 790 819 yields -3.9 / 214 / 173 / 195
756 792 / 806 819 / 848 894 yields 2.9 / 212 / 219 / 215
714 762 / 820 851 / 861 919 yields -2.4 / 217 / 221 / 220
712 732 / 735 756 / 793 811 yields -0.9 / 221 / 166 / 205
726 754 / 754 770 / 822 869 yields 0.1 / 214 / 232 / 218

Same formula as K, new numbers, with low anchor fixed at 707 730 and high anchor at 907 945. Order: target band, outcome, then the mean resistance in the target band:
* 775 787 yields 0.07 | 210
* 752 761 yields 0.03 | 218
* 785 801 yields 0.18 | 190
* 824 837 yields -0.11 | 248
